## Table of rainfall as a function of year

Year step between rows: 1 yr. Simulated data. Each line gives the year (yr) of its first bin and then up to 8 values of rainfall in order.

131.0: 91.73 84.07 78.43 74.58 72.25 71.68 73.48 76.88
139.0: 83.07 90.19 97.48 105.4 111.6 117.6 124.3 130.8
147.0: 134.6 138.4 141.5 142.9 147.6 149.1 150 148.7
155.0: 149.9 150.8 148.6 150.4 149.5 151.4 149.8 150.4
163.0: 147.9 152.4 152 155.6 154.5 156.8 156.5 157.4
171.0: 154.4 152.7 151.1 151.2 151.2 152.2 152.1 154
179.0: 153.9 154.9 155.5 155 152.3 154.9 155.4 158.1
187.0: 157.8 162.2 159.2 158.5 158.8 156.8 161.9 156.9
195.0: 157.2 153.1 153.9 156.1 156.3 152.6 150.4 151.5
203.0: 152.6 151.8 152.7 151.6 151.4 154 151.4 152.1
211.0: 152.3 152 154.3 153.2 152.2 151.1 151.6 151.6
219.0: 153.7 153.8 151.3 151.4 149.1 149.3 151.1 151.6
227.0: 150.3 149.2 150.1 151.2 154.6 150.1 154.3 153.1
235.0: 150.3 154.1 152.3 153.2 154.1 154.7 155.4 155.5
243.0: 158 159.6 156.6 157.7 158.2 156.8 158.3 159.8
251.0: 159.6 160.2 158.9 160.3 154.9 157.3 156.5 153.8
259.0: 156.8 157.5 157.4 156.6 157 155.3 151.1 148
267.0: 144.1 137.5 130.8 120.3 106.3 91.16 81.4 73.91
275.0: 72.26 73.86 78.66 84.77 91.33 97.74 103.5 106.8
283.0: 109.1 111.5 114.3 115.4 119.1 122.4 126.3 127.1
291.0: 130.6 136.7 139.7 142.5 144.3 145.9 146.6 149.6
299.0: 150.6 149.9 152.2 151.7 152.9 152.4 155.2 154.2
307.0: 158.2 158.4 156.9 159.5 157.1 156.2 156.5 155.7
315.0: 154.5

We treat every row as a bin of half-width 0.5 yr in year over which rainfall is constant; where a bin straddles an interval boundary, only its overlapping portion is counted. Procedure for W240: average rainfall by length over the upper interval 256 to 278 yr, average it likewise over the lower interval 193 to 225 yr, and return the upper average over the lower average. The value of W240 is 0.83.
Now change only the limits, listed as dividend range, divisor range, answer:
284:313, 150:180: 0.95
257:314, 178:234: 0.86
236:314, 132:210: 0.98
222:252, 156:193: 1.00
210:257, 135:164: 1.21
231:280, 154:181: 0.92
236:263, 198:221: 1.03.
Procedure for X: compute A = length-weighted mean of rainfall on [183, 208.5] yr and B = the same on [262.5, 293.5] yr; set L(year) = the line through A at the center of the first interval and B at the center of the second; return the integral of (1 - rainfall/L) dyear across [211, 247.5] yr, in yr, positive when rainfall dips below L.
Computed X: -3.8 yr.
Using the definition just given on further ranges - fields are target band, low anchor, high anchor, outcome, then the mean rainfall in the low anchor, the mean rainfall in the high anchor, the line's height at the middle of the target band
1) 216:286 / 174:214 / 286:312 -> 4.62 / 155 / 145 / 149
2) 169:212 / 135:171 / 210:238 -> -3.53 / 133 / 152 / 143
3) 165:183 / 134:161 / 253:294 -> -4.46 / 123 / 125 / 123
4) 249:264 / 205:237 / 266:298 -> -3.14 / 152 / 115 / 130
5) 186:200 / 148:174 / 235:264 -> -0.42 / 151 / 157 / 153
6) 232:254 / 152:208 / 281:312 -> -1.53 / 154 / 140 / 146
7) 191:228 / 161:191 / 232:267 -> 0.51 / 154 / 156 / 155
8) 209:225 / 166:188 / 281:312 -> -0.25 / 155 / 140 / 150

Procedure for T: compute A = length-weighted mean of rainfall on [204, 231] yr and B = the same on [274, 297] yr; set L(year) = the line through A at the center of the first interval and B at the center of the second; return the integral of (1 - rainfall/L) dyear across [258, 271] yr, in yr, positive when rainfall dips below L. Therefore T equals -2.2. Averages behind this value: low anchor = 152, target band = 146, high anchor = 113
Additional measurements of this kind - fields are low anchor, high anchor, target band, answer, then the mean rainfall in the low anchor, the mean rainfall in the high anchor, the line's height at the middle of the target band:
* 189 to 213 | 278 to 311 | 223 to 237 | -0.3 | 154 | 135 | 148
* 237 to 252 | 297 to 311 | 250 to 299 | 8.3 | 157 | 154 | 155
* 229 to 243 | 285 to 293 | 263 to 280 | 3.2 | 153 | 126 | 135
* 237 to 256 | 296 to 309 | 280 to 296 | 3.2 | 157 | 153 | 154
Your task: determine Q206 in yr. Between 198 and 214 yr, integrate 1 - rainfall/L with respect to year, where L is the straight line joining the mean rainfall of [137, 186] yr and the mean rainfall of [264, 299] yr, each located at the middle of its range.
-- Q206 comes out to -2.4 yr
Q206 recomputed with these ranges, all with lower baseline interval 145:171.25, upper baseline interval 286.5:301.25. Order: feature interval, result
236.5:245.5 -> -0.8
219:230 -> -0.6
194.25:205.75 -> -0.6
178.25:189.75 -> -0.8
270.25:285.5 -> 5.0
